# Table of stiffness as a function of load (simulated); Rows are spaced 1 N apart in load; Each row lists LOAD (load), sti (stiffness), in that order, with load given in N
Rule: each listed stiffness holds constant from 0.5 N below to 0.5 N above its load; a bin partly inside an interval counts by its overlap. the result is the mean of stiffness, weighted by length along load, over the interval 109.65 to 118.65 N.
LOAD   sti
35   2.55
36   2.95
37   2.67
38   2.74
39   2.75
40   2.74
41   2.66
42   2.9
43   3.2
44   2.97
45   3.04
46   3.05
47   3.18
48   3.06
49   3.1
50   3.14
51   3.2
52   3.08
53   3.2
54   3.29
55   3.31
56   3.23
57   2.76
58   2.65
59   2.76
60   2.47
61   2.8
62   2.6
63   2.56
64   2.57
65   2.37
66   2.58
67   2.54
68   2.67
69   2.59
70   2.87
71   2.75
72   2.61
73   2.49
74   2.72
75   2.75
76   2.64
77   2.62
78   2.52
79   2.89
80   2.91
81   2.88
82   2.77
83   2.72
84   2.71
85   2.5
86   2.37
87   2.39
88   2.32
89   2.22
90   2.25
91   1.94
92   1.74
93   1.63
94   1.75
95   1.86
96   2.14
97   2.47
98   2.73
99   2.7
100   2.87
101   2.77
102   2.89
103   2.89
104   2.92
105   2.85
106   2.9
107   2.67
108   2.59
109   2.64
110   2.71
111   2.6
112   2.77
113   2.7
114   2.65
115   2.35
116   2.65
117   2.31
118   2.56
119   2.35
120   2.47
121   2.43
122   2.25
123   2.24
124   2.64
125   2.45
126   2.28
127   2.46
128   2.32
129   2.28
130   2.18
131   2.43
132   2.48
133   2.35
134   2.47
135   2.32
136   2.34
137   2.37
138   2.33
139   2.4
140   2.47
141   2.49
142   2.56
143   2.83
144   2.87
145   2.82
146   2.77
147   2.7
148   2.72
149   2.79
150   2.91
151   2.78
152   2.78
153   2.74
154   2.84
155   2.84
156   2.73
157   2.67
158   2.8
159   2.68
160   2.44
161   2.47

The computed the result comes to 2.58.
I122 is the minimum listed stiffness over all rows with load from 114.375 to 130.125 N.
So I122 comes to 2.18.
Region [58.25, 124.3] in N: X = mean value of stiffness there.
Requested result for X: 2.55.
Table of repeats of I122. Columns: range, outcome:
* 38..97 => 1.63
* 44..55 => 2.97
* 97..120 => 2.31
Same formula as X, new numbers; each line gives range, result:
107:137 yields 2.46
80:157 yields 2.53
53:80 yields 2.73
